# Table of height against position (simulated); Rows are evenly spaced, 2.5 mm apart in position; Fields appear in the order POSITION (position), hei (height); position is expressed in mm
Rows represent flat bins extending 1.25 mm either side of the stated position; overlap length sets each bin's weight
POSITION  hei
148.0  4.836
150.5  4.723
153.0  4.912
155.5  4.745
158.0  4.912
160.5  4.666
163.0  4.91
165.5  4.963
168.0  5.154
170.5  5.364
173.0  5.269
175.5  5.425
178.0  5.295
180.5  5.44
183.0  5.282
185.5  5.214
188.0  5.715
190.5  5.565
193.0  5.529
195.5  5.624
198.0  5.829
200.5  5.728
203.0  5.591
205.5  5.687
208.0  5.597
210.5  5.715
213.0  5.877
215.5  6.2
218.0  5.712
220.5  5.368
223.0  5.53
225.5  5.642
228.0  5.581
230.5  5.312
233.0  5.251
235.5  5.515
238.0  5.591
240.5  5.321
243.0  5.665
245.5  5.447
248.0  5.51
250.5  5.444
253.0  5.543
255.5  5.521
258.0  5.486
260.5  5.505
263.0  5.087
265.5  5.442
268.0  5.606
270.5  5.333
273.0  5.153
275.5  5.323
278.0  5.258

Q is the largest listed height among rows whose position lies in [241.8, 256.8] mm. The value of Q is 5.665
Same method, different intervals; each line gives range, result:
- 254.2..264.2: 5.521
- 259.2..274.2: 5.606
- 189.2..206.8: 5.829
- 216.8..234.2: 5.712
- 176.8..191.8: 5.715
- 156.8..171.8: 5.364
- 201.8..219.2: 6.2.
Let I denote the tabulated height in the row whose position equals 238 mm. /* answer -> 5.591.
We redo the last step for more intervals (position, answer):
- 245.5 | 5.447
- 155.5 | 4.745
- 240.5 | 5.321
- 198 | 5.829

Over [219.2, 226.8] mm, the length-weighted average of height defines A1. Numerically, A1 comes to 5.52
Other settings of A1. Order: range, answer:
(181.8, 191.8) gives 5.45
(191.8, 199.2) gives 5.66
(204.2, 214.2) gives 5.72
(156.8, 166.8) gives 4.86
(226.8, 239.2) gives 5.45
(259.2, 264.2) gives 5.3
